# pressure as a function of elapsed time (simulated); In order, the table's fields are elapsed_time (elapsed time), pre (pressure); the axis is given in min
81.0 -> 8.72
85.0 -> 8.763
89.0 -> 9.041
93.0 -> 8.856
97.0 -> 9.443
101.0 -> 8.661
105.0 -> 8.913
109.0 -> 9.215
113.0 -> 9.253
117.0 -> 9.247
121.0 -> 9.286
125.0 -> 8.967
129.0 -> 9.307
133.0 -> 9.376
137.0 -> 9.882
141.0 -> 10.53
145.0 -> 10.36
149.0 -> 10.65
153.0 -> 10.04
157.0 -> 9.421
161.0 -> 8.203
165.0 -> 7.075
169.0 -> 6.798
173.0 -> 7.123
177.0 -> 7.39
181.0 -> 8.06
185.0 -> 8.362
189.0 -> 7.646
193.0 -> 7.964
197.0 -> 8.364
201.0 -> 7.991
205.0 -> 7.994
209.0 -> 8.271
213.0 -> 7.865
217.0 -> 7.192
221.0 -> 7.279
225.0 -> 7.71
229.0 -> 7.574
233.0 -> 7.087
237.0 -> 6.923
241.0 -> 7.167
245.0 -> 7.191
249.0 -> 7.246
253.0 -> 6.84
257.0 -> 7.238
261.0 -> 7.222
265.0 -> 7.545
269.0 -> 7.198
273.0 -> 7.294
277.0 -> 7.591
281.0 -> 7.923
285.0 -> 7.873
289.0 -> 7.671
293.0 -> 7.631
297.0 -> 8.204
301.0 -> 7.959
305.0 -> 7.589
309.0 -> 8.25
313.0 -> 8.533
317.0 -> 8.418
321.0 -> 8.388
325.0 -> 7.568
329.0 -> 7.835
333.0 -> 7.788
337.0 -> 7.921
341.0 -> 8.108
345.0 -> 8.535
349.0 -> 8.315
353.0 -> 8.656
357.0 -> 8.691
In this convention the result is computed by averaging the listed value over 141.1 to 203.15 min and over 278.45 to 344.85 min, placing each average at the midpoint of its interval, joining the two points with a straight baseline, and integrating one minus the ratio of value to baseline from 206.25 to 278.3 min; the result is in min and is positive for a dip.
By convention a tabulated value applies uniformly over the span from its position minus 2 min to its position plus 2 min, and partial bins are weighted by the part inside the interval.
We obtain 7.4 min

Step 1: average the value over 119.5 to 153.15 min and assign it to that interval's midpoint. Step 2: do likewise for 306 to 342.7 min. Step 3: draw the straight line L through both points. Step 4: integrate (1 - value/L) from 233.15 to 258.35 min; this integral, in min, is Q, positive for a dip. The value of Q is 4.9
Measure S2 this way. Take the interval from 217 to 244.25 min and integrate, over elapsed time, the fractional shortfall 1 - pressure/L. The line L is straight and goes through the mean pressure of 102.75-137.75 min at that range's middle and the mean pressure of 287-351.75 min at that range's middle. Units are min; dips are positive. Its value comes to 4.15 min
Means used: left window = 9.25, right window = 8.05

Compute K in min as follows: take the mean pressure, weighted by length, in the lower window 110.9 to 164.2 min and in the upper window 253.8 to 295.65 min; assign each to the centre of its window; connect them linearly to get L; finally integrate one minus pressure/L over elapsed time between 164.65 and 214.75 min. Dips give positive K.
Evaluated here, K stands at 5.49 min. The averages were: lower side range 9.52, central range 7.78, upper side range 7.51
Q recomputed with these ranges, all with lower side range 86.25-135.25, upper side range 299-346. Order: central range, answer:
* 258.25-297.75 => 3.32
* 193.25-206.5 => 0.89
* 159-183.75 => 3.80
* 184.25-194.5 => 0.92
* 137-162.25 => -2.78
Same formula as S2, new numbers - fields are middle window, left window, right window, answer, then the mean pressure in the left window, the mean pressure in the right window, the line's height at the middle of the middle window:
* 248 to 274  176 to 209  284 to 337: 2.5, 8.01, 7.98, 7.99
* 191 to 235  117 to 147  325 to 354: 6.3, 9.64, 8.11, 9.04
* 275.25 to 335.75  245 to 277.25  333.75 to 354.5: -1.2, 7.25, 8.27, 7.79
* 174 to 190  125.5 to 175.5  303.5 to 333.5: 1.9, 9.04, 8.07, 8.86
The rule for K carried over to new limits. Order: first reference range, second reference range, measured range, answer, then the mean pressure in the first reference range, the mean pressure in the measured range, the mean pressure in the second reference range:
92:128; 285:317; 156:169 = 1.3 min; 9.11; 7.92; 8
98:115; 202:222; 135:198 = -2.2 min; 9.04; 8.62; 7.76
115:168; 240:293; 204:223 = 1.2 min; 9.36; 7.71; 7.4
